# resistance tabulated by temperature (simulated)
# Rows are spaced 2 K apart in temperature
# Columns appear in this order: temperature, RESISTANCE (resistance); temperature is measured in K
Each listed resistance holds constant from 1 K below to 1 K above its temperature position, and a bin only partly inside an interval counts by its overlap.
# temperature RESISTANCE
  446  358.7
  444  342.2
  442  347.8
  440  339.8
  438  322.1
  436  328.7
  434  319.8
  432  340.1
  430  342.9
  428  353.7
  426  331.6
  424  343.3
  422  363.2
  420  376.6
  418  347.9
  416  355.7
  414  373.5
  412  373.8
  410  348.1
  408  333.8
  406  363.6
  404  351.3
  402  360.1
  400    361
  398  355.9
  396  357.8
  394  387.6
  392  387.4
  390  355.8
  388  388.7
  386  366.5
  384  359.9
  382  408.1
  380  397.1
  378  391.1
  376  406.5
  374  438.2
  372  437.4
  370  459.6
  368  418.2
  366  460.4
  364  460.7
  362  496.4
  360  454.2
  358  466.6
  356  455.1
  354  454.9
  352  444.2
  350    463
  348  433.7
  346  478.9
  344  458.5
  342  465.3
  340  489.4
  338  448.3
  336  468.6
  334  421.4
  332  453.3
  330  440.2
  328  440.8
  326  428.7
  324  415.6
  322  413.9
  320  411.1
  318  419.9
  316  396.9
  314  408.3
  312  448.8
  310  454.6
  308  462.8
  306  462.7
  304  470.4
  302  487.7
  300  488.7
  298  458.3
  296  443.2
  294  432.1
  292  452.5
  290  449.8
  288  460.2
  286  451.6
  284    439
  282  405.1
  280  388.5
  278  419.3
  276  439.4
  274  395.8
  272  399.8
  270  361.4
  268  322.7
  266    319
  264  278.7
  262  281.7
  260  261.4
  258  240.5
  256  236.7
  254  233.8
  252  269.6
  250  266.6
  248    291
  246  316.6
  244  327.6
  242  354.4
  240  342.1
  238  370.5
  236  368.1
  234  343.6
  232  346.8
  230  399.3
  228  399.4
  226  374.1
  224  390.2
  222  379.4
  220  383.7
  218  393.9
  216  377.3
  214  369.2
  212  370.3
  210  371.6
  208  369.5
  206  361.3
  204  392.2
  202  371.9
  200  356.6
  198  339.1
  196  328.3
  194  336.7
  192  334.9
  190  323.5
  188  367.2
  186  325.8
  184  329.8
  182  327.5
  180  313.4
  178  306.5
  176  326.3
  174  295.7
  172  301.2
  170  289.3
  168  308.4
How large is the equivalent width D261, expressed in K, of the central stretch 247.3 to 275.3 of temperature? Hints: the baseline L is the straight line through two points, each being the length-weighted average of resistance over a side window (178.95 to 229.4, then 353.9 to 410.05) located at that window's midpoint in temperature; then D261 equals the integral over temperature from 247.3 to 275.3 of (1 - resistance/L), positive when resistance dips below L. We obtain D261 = 5.6 K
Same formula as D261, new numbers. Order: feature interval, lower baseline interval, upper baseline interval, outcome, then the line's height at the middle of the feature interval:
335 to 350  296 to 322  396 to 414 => -1.74 K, 415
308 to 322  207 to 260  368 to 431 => -2.69 K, 357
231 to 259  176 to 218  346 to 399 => 4.60 K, 369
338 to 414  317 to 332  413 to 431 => -4.67 K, 388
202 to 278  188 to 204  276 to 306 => 8.85 K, 393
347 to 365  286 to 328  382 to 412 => -2.63 K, 400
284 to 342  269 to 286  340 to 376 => -2.30 K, 429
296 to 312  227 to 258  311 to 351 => -2.48 K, 404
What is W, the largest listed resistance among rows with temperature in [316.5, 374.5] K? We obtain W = 496.4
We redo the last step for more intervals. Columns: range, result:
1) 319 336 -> 468.6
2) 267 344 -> 489.4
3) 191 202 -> 371.9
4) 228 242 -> 399.4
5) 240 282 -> 439.4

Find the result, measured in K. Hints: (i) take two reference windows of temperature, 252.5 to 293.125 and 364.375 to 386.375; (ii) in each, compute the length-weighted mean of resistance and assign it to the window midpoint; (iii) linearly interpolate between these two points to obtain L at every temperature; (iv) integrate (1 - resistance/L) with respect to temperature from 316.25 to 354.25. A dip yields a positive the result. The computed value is -4.7 K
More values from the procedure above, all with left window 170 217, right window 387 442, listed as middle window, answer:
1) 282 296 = -3.91 K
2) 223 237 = -1.24 K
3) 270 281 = -1.83 K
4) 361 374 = -3.79 K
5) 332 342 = -3.07 K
